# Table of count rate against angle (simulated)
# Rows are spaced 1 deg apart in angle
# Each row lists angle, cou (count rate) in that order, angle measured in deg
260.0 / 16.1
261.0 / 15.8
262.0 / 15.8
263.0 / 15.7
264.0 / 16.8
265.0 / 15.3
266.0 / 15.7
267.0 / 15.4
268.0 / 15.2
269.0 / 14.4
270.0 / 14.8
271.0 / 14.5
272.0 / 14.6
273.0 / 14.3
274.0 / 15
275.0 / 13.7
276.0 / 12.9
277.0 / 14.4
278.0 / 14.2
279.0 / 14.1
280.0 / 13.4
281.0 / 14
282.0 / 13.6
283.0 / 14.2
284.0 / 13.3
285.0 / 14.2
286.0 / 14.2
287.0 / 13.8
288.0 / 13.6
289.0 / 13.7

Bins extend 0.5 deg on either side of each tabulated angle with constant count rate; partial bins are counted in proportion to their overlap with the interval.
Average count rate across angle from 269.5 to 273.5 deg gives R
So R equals 14.6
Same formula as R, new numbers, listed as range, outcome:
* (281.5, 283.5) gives 13.9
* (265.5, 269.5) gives 15.2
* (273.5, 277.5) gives 14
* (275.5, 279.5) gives 13.9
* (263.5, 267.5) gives 15.8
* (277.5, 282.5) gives 13.9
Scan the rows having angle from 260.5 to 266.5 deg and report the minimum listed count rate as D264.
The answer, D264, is 15.3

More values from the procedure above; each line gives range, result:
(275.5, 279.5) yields 12.9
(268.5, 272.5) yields 14.4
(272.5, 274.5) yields 14.3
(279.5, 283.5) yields 13.4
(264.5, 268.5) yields 15.2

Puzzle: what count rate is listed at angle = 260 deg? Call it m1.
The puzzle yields 16.1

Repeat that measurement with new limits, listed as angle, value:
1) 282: 13.6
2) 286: 14.2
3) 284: 13.3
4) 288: 13.6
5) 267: 15.4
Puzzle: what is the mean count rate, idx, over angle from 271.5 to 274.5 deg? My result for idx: 14.6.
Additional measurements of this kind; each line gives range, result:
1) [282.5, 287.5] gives 13.9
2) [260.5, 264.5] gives 16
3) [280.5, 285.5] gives 13.9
